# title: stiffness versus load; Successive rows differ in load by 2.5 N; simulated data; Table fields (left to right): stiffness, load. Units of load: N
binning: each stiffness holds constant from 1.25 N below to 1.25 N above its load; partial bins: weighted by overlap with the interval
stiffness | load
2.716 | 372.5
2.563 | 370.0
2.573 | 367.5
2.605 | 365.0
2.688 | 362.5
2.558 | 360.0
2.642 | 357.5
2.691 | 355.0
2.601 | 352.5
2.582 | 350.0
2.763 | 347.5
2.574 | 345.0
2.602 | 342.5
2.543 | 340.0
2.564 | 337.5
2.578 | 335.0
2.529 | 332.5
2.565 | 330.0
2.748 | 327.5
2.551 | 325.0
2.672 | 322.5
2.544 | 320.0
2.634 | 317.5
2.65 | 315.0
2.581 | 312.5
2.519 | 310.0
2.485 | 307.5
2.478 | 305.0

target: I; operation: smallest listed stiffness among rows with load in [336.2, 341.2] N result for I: 2.543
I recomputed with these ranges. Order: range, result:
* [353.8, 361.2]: 2.558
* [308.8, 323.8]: 2.519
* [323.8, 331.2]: 2.551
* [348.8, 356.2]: 2.582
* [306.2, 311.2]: 2.485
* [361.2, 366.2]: 2.605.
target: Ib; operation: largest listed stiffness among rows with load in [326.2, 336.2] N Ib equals 2.748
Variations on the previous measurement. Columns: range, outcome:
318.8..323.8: 2.672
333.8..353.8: 2.763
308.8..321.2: 2.65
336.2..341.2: 2.564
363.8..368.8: 2.605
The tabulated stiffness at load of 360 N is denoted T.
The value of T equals 2.558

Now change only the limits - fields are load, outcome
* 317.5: 2.634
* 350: 2.582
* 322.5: 2.672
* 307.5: 2.485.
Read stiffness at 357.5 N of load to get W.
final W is 2.642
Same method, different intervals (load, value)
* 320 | 2.544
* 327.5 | 2.748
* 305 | 2.478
